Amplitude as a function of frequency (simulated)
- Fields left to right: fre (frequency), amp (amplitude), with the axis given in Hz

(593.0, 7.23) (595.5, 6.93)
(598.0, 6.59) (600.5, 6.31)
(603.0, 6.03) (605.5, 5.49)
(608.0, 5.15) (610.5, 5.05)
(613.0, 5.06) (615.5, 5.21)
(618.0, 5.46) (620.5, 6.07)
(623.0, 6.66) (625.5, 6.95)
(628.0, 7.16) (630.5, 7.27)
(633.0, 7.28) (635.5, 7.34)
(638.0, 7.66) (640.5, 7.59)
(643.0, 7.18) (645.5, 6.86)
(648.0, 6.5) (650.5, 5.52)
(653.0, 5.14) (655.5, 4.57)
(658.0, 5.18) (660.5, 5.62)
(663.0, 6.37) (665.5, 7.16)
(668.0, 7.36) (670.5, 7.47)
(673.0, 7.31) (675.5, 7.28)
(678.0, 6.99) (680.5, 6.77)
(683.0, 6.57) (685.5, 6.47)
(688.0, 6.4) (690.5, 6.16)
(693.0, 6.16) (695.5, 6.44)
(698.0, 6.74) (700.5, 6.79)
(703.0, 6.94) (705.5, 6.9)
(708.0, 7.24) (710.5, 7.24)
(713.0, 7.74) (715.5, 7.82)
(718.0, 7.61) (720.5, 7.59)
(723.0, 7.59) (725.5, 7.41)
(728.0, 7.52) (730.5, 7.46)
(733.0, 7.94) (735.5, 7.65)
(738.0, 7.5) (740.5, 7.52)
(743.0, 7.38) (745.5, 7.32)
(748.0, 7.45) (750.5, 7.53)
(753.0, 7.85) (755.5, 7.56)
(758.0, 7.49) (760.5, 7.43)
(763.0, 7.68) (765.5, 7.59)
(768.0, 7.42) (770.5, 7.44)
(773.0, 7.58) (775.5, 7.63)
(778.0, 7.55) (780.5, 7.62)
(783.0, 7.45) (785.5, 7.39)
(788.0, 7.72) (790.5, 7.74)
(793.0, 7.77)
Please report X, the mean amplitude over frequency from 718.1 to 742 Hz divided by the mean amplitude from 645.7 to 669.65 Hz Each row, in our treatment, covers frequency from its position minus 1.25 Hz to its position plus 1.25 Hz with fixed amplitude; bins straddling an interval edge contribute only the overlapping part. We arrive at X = 1.26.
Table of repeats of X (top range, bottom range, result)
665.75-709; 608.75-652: 1.05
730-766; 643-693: 1.18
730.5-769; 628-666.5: 1.16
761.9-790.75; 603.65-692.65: 1.18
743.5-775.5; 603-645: 1.17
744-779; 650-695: 1.18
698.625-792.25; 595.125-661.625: 1.21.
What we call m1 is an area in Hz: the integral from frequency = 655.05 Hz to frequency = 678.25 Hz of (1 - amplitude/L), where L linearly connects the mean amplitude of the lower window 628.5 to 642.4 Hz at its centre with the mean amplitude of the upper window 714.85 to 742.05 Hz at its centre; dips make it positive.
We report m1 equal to 2.8 Hz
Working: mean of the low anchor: 7.4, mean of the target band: 6.58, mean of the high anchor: 7.59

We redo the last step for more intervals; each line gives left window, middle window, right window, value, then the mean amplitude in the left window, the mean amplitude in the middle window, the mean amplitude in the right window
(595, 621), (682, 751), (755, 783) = -2.3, 5.72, 7.18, 7.54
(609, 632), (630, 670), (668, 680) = 1.0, 6.1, 6.54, 7.24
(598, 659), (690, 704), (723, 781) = 0.8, 6.21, 6.55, 7.54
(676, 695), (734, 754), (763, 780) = -0.8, 6.53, 7.53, 7.55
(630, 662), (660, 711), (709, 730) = 1.7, 6.42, 6.79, 7.56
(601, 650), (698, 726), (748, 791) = -0.9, 6.4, 7.32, 7.56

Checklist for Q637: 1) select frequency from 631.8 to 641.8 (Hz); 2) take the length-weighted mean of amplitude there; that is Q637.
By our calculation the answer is 7.47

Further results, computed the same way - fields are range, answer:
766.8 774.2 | 7.48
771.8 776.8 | 7.6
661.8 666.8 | 6.77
